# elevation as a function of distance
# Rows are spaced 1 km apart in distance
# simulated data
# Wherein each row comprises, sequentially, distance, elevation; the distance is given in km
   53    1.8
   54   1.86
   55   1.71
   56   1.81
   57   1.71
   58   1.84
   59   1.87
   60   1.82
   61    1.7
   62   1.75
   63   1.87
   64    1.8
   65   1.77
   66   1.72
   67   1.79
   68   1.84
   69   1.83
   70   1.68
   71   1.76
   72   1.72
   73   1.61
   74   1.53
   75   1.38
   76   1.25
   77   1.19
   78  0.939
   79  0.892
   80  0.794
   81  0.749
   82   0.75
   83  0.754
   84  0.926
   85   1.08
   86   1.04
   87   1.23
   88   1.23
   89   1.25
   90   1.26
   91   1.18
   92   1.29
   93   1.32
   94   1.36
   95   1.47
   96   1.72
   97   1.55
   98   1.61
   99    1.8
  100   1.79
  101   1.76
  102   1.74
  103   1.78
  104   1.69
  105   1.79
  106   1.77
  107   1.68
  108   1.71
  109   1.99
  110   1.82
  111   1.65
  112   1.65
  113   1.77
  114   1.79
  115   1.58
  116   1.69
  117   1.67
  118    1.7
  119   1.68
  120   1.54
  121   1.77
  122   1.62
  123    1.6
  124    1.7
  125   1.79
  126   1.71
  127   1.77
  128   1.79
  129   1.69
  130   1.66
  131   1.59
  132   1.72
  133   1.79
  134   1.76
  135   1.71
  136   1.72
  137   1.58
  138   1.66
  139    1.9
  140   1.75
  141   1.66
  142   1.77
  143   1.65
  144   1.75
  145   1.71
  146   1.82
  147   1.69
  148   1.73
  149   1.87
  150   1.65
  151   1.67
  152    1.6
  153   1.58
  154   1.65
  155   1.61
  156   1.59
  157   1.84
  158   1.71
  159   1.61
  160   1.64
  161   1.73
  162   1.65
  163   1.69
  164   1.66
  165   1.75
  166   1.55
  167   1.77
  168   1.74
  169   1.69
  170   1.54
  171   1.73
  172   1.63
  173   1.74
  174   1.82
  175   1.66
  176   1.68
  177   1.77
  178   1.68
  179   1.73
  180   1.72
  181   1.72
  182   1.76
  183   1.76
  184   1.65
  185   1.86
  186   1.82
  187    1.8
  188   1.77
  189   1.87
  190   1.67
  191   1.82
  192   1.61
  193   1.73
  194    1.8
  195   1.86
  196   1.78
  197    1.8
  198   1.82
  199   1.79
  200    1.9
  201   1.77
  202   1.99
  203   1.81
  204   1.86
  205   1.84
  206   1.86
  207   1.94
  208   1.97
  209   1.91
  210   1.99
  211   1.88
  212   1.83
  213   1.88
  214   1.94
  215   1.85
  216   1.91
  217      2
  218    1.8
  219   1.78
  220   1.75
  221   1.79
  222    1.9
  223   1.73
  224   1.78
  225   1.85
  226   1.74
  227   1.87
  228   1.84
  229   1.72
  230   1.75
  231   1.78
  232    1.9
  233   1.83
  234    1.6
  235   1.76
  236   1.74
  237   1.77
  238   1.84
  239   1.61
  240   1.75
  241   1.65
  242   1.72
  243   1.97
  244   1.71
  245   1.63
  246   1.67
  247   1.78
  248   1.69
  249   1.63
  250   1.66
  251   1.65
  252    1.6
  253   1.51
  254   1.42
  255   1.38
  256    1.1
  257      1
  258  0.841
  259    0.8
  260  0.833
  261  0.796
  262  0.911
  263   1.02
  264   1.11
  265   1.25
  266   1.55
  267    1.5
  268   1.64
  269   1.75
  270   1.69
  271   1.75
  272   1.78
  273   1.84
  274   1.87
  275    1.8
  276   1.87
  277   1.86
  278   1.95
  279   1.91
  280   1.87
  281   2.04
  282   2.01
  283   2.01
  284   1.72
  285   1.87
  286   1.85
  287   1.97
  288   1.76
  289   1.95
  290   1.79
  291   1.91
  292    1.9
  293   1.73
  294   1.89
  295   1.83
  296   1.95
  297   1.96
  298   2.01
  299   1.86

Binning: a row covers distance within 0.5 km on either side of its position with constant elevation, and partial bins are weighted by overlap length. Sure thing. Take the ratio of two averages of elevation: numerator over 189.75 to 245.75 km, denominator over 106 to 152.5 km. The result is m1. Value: 1.06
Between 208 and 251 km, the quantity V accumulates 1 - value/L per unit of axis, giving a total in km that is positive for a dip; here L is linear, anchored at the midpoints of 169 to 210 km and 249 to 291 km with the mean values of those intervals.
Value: -2.8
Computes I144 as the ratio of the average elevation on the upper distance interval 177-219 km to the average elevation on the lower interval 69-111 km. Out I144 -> 1.3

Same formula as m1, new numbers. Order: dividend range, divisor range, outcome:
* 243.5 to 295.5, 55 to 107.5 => 1.08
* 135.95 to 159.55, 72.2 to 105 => 1.29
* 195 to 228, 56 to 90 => 1.30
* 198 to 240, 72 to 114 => 1.29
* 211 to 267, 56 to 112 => 1.06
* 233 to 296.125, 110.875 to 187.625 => 0.96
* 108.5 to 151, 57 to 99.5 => 1.20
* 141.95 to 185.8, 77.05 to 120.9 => 1.17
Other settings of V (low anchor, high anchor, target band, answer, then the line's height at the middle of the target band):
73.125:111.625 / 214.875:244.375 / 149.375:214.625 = -4.1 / 1.65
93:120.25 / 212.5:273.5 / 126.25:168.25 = -0.9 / 1.67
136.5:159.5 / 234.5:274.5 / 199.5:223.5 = -4.4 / 1.58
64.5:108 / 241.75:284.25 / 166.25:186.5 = -3.1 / 1.49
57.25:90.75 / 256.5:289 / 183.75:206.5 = -4.3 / 1.52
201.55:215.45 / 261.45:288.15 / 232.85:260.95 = 4.2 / 1.79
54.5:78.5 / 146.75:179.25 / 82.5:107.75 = 3.4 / 1.67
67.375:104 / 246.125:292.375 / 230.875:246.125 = -1.9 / 1.56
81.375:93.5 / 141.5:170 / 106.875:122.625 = -4.4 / 1.34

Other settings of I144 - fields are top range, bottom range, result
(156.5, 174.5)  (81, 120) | 1.13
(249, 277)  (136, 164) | 0.84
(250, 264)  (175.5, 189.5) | 0.66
